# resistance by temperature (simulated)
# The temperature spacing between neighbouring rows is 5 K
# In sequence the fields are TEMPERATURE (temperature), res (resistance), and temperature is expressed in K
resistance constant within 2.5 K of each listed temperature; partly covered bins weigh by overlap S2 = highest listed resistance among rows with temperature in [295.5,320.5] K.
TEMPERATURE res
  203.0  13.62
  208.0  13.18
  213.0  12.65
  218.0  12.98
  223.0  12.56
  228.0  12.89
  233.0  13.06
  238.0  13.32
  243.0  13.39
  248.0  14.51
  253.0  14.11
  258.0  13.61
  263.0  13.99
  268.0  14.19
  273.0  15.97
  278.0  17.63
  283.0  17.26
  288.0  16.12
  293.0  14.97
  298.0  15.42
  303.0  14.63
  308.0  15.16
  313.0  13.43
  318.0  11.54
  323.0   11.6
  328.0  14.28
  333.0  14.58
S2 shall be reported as 15.42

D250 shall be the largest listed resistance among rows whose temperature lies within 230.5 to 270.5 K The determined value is 14.51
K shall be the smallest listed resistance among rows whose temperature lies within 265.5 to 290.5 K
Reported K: 14.19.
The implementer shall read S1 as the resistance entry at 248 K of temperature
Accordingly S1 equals 14.51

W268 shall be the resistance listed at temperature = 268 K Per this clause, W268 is 14.19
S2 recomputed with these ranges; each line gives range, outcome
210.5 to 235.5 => 13.06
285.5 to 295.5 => 16.12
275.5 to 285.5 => 17.63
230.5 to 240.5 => 13.32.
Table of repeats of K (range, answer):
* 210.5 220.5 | 12.65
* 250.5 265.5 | 13.61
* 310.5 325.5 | 11.54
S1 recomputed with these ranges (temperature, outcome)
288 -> 16.12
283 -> 17.26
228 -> 12.89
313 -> 13.43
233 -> 13.06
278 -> 17.63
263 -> 13.99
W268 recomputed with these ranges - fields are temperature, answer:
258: 13.61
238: 13.32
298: 15.42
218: 12.98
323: 11.6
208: 13.18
